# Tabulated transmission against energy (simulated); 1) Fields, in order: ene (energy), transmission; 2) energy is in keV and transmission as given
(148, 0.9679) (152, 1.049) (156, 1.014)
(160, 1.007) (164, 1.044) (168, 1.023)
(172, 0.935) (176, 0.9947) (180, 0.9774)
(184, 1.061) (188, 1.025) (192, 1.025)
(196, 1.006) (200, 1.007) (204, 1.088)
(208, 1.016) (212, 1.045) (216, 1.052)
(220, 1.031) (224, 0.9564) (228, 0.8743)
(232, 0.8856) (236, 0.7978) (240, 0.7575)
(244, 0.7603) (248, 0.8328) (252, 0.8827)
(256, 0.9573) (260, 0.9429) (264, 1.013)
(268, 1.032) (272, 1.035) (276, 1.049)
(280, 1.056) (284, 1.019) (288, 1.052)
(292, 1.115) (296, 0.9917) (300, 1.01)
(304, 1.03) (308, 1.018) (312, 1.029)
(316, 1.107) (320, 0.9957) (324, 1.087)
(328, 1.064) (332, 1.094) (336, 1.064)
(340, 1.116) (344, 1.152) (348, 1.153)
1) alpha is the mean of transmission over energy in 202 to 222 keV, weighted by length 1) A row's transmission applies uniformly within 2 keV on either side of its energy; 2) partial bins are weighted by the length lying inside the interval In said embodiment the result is 1.05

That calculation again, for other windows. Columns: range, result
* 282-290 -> 1.04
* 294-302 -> 1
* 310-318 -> 1.07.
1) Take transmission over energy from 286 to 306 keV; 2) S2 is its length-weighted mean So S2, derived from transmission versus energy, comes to 1.04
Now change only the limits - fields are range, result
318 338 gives 1.06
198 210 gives 1.04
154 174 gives 1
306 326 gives 1.05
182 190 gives 1.04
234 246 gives 0.772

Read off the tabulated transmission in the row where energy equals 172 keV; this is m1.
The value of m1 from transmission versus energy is 0.935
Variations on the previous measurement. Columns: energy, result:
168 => 1.023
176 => 0.9947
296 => 0.9917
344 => 1.152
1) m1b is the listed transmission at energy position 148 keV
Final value 0.9679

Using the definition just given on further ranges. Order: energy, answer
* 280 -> 1.056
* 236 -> 0.7978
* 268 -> 1.032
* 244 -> 0.7603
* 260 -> 0.9429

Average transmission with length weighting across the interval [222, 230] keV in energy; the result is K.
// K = 0.915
